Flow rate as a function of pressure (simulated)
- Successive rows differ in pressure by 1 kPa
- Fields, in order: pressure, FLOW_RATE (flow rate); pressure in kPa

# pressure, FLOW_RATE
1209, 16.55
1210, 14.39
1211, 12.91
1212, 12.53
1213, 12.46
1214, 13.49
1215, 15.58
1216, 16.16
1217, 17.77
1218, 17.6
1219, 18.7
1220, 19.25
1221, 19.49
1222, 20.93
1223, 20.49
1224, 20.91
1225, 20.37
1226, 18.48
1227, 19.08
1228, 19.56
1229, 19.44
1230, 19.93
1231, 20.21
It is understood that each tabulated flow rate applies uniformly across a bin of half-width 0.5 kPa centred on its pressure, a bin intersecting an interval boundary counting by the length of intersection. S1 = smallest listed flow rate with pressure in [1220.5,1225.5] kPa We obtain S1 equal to 19.49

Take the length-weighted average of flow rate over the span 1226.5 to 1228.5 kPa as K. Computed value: 19.3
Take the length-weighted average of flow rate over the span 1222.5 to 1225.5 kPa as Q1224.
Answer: 20.6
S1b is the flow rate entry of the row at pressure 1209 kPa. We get 16.55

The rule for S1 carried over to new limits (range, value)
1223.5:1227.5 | 18.48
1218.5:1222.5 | 18.7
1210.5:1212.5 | 12.53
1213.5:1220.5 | 13.49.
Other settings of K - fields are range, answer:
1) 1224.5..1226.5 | 19.4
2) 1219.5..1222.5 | 19.9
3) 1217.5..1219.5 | 18.1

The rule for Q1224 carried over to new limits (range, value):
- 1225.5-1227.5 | 18.8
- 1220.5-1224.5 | 20.5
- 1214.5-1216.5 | 15.9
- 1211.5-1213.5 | 12.5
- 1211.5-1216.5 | 14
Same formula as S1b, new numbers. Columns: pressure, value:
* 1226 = 18.48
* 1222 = 20.93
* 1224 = 20.91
